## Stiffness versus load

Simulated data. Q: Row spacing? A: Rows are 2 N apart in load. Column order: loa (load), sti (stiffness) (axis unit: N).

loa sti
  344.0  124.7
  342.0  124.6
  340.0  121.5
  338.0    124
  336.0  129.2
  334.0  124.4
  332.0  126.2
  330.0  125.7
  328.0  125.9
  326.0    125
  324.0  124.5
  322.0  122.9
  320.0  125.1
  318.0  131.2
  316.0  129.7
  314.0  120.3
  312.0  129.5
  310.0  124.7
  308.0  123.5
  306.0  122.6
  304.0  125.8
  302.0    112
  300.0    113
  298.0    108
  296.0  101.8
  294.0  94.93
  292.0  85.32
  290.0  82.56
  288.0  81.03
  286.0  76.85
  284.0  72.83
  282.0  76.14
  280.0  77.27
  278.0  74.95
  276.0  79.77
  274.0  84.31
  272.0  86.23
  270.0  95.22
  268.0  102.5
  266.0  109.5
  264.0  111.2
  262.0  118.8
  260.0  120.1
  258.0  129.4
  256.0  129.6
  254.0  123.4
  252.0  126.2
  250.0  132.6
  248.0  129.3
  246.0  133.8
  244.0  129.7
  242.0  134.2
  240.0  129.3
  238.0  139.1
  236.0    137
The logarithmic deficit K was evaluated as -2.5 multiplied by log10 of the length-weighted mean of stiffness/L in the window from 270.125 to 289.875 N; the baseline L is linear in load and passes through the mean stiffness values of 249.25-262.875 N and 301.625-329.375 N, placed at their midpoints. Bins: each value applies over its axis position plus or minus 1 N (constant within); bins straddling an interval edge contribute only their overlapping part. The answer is 0.49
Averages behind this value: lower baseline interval 126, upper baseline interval 125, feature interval 79.7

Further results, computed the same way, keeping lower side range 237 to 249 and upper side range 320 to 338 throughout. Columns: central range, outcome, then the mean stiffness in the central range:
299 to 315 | 0.05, 121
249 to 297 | 0.30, 98.9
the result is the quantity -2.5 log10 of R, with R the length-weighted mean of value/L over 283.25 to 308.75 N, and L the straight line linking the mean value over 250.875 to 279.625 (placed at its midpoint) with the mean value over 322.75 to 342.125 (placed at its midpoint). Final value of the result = 0.15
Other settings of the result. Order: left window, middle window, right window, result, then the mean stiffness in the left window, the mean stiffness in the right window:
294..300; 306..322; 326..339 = -0.10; 105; 126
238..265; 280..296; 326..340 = 0.46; 127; 126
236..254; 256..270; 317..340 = 0.14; 132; 126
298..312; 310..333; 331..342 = -0.03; 120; 125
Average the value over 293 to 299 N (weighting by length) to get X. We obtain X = 102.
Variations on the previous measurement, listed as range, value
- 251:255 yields 125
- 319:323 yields 124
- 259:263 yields 119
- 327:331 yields 126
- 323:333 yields 125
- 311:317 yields 126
